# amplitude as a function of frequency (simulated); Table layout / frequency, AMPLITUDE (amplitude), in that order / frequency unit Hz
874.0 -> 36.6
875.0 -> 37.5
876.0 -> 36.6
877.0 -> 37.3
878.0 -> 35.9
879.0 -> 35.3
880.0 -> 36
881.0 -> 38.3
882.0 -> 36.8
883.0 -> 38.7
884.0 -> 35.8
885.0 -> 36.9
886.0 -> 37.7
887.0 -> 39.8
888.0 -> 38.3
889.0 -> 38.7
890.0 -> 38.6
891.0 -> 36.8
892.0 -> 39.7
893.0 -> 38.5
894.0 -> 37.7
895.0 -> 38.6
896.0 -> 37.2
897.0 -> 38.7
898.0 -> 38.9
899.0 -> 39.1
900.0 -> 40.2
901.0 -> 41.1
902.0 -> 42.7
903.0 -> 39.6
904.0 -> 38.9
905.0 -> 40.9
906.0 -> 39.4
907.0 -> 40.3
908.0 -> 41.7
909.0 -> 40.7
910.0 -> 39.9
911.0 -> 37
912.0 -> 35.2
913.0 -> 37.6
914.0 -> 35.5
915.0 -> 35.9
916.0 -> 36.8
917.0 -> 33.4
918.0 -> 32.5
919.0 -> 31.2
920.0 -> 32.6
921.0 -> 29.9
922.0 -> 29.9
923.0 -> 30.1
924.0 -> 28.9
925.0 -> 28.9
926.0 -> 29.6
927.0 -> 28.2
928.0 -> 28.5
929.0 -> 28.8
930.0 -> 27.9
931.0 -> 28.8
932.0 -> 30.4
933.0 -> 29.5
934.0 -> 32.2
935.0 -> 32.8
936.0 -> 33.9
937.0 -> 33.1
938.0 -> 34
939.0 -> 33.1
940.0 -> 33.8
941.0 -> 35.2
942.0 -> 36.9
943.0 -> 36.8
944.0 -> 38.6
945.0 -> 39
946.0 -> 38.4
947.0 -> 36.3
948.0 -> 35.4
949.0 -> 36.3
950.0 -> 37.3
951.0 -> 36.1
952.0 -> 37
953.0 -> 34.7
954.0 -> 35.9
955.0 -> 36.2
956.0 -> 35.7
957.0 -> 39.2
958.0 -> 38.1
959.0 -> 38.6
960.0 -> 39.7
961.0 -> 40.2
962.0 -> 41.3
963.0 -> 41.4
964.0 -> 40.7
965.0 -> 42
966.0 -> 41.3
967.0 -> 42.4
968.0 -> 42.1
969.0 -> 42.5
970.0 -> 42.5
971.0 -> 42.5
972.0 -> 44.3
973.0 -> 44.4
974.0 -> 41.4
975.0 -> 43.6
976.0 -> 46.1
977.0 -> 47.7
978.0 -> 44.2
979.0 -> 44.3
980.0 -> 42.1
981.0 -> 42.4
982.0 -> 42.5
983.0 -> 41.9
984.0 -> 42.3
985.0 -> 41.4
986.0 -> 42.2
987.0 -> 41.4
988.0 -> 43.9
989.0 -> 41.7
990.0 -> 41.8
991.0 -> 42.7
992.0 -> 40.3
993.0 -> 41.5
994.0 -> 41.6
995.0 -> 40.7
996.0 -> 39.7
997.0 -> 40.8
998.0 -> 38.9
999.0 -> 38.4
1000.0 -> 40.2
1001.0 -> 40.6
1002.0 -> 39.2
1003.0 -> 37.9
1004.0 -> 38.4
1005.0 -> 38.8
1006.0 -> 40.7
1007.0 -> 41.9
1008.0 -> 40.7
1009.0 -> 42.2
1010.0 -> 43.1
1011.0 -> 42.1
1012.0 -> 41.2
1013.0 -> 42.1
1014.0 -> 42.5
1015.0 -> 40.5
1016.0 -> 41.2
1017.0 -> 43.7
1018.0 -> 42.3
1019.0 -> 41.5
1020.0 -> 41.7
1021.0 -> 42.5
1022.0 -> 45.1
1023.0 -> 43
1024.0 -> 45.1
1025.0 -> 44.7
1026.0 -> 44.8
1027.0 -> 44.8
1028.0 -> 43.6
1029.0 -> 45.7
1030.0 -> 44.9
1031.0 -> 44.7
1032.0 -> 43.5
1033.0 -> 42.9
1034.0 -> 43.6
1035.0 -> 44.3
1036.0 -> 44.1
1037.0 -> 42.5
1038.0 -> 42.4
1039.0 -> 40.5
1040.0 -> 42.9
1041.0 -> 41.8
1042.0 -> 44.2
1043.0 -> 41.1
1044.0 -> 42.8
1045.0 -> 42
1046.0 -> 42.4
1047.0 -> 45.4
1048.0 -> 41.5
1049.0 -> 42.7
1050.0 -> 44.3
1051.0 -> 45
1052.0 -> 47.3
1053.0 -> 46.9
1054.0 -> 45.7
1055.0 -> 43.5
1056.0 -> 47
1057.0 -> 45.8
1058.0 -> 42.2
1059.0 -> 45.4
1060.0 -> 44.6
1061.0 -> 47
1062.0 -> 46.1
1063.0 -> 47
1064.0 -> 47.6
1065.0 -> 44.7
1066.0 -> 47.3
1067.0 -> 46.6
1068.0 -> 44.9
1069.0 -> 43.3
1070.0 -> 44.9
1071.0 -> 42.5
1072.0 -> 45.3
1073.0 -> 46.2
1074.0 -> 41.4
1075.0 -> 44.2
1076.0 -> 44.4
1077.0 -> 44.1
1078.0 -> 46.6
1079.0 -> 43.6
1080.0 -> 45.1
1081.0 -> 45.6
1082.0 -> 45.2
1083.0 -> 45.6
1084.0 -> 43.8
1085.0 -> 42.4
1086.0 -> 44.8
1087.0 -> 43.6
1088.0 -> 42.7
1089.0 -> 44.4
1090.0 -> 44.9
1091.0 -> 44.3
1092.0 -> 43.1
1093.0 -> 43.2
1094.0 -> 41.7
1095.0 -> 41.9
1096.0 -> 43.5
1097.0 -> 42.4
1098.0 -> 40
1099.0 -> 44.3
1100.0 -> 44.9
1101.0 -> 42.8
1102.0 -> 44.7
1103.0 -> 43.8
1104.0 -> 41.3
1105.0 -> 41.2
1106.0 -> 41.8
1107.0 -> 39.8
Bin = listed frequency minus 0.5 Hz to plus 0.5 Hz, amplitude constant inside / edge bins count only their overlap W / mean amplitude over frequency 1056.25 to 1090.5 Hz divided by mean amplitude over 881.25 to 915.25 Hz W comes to 1.2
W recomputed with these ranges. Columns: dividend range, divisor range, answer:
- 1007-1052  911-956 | 1.28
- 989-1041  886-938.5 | 1.19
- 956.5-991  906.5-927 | 1.23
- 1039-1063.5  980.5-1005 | 1.08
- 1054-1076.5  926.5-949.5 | 1.35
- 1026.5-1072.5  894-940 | 1.27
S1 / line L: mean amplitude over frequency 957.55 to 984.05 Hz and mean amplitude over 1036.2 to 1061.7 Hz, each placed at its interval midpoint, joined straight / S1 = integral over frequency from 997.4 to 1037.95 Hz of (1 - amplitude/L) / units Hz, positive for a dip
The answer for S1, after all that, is 0.97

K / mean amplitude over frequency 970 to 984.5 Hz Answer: 43.5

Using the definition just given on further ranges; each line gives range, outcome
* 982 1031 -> 41.9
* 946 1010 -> 40.6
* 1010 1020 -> 42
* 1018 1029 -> 43.7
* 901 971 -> 36.1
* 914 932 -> 30.8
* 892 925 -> 36.8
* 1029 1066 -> 44.2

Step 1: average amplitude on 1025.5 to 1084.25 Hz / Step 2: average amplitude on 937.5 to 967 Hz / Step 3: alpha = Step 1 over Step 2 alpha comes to 1.2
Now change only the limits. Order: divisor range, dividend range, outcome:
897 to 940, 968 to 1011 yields 1.21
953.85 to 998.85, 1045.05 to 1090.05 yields 1.08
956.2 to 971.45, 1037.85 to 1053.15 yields 1.06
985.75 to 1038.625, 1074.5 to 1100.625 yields 1.04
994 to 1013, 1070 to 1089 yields 1.10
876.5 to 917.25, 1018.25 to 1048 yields 1.13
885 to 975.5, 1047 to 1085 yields 1.22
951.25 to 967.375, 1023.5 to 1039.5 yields 1.13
